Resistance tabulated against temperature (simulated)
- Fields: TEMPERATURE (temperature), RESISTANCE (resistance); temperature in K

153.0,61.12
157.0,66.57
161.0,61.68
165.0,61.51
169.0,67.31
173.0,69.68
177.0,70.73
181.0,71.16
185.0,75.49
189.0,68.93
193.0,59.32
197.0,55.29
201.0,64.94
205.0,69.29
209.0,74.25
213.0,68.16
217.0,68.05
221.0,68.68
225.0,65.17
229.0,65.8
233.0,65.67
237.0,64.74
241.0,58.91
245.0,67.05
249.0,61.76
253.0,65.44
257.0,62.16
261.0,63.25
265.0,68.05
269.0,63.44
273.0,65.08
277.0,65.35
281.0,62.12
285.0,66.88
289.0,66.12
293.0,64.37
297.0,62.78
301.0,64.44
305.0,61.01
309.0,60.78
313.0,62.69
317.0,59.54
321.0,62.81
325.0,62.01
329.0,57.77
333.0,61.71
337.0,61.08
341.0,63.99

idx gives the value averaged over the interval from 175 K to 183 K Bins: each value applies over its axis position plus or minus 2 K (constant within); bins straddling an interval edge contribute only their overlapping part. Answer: 70.9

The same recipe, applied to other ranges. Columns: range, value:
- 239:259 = 63.1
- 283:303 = 64.9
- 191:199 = 57.3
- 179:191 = 71.9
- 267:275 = 64.3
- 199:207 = 67.1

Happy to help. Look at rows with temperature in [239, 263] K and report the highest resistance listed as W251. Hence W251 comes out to 67.05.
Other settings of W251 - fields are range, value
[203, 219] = 74.25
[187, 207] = 69.29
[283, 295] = 66.88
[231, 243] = 65.67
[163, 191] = 75.49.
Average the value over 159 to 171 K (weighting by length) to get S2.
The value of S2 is 63.5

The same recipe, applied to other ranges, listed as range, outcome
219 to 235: 66.3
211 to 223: 68.3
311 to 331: 61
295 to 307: 62.7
